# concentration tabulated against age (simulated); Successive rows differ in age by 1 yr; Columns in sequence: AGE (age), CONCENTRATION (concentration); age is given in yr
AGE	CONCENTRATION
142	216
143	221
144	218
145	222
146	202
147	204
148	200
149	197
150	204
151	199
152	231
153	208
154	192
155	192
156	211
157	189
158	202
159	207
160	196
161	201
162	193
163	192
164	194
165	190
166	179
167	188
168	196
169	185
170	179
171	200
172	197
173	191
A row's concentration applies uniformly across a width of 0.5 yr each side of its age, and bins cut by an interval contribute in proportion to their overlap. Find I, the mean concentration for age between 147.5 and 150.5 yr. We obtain 200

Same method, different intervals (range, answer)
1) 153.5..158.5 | 197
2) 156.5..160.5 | 198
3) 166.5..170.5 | 187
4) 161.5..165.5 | 192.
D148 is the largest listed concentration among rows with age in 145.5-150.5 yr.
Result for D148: 204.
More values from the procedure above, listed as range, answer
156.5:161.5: 207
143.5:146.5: 222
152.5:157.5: 211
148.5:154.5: 231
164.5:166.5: 190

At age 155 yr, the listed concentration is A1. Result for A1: 192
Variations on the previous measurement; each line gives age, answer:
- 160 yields 196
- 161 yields 201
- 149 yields 197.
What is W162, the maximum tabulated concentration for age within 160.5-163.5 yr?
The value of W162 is 201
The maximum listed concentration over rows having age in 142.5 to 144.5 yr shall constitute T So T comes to 221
